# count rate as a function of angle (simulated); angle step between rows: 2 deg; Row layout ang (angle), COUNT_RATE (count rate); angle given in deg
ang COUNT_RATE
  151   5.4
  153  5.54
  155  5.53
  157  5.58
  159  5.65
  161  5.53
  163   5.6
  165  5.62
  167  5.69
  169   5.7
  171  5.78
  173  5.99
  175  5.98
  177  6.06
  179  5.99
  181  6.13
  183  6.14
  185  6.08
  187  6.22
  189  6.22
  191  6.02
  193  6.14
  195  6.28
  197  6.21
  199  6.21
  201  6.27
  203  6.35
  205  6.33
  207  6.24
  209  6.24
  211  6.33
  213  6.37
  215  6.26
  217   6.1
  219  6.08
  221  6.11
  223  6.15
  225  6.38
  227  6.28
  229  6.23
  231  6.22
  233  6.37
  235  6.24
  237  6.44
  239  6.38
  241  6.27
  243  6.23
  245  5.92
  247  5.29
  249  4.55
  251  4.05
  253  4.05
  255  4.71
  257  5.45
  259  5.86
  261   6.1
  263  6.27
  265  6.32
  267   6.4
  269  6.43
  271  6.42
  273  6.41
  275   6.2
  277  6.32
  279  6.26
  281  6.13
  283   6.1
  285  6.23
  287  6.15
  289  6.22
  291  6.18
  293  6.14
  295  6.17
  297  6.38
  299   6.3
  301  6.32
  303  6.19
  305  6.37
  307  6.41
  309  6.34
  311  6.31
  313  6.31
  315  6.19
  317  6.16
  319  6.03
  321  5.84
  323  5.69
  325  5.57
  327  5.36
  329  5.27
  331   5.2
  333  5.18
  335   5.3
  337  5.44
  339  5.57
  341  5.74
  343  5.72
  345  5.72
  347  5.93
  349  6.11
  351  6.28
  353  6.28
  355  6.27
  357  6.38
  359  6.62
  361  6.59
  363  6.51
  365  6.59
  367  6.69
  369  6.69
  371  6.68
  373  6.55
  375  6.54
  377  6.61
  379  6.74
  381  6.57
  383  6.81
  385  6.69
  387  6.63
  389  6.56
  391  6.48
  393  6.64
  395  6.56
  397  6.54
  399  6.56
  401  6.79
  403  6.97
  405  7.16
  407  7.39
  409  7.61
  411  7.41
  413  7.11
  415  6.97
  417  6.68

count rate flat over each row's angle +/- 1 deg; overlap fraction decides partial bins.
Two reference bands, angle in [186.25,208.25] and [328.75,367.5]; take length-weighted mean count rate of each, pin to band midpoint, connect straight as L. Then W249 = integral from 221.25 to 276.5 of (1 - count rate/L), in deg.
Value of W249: 2.0 deg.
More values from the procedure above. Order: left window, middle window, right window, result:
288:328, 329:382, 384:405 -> 2.24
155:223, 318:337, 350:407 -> 2.86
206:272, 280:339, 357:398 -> 2.92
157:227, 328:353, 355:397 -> 3.26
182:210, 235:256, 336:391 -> 2.76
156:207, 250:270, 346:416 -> 2.24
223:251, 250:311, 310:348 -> -1.85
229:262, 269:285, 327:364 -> -1.53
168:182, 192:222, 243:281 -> -1.84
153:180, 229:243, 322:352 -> -1.53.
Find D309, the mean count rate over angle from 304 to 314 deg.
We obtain 6.35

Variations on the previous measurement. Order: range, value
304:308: 6.39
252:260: 5.02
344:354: 6.06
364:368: 6.64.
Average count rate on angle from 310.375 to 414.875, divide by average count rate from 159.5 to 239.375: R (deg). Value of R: 1.04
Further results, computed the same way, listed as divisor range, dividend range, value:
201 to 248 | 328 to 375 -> 0.98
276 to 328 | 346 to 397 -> 1.06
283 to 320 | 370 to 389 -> 1.06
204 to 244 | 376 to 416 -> 1.09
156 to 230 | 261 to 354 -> 1.00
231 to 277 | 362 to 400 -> 1.13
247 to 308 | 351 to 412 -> 1.12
